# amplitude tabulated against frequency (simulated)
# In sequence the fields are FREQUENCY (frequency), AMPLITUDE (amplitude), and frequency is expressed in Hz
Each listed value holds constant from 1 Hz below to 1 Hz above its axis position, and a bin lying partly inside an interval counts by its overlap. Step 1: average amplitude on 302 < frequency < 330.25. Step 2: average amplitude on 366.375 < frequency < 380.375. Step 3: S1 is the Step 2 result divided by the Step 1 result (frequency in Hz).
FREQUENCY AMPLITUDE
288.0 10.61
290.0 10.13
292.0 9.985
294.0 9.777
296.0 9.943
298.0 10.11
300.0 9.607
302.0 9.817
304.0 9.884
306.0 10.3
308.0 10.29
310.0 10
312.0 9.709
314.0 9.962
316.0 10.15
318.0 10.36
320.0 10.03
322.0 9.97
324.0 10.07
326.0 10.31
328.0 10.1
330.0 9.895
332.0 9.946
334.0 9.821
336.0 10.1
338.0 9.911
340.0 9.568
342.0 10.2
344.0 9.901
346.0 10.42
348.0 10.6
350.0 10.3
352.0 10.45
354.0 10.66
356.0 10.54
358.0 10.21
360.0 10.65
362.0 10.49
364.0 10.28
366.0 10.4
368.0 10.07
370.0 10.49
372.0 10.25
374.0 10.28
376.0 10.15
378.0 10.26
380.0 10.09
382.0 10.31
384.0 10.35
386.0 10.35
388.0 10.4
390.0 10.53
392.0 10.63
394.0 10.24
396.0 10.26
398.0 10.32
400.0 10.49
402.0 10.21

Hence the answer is 1.02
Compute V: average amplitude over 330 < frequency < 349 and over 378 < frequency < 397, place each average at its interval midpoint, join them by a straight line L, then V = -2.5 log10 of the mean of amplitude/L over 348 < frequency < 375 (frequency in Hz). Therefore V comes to -0.02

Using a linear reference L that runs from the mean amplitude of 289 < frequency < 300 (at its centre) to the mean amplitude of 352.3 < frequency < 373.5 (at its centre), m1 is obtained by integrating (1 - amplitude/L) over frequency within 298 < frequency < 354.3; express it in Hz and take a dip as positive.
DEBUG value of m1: 0.5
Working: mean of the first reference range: 9.95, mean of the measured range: 10.1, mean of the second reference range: 10.4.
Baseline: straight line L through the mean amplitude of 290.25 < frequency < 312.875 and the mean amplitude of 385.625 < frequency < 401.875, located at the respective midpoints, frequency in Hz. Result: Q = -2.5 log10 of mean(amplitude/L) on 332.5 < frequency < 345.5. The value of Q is 0.02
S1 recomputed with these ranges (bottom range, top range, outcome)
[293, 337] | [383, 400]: 1.04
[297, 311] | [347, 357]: 1.05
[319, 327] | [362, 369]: 1.02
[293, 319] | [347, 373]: 1.04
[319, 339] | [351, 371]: 1.04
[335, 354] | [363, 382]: 1.01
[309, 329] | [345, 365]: 1.04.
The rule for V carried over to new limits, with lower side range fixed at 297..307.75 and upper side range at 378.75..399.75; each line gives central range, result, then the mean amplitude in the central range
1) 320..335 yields 0.01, 10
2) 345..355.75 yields -0.03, 10.5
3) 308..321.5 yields 0.00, 10.1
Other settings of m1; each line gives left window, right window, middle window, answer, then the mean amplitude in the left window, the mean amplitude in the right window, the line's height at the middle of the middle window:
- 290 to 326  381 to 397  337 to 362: -0.2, 10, 10.4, 10.2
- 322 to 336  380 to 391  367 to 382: 0.1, 10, 10.4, 10.3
